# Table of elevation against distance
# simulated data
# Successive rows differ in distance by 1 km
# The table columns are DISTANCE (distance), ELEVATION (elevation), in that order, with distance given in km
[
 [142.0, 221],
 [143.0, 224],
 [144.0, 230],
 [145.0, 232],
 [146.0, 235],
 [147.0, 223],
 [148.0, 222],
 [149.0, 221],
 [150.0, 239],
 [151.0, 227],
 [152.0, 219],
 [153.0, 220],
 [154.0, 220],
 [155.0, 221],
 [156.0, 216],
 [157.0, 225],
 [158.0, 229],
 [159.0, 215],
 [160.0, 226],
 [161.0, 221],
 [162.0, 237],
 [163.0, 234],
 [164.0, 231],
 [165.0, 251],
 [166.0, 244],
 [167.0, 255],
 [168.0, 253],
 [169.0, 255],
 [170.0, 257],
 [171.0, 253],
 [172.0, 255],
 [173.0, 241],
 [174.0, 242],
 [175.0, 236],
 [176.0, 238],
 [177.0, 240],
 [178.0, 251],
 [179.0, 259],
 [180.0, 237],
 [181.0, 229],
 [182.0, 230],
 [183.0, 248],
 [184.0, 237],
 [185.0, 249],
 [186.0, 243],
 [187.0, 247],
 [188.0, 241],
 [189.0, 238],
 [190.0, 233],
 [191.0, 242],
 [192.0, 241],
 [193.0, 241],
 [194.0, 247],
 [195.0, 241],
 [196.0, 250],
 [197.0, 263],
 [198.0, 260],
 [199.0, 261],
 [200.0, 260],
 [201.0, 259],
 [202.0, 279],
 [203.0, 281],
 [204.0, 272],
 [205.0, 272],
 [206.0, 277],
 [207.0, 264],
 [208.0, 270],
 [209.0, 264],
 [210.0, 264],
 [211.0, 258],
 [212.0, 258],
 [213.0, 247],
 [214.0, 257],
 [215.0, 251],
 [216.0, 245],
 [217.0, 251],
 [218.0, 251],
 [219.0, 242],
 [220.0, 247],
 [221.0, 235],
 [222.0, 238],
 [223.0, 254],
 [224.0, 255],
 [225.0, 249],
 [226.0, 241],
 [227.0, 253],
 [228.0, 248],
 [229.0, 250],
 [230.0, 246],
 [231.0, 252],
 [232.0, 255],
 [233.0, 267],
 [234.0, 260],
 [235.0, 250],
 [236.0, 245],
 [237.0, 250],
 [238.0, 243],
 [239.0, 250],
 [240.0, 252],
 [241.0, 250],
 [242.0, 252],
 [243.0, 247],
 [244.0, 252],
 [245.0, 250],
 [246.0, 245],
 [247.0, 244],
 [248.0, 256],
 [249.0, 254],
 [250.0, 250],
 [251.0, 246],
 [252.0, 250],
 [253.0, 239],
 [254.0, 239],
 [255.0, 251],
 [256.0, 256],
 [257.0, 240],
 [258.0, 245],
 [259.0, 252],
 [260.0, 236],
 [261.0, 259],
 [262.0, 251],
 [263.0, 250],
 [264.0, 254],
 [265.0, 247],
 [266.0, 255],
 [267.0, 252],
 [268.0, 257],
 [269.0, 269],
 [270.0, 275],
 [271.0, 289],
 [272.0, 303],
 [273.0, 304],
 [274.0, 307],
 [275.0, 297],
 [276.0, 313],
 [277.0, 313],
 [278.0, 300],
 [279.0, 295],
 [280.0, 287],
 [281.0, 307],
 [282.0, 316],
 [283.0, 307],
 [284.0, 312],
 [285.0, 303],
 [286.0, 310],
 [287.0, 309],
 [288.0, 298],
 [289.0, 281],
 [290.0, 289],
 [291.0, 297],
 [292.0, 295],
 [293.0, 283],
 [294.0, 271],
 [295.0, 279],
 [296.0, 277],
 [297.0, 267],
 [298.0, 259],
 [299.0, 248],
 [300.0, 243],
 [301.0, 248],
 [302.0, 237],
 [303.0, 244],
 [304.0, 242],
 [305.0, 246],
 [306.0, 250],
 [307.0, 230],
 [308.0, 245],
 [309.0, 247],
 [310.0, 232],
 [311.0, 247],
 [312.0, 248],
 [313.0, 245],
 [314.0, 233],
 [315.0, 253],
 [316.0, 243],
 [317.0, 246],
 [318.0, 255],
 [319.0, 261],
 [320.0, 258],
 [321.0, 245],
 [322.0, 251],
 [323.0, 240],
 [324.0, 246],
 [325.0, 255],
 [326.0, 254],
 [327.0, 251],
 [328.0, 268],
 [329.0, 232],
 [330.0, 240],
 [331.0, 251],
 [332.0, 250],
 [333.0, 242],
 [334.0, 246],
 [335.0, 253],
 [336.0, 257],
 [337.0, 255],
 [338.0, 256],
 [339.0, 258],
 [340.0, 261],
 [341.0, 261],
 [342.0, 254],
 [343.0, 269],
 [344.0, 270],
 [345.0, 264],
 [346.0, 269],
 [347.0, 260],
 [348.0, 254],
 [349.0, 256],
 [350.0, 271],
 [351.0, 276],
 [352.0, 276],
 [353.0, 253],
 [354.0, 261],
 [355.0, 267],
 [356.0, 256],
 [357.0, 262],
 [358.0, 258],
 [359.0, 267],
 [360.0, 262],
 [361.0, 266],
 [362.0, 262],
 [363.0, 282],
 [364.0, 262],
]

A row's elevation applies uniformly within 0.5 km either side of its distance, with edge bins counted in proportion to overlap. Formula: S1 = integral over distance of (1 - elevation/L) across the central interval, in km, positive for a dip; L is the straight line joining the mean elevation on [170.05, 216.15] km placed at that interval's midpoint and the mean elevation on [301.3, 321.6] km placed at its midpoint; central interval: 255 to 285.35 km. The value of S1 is -3.7 km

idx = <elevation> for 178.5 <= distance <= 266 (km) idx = 251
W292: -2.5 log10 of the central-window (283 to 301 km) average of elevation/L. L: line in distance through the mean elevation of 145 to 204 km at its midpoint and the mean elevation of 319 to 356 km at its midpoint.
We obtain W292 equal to -0.13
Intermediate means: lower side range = 241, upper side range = 256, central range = 283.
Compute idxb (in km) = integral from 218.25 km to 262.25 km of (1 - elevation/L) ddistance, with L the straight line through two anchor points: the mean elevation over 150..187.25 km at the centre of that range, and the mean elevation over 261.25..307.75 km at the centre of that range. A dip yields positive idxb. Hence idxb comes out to 2.2 km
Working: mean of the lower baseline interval 238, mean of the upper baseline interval 277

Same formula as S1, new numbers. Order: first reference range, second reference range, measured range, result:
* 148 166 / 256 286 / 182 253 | 0.7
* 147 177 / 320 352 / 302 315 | 0.5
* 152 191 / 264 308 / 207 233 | 0.4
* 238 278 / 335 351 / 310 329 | 0.9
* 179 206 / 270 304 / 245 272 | 2.2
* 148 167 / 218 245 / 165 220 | -3.1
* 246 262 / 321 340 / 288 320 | -0.9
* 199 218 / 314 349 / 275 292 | -3.0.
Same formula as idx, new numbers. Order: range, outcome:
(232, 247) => 251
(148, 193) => 237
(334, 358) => 261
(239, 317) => 265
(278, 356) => 263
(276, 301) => 289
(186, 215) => 256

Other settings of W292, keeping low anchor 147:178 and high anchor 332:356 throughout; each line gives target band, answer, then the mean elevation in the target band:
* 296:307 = 0.02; 249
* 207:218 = -0.06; 257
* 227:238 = -0.03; 252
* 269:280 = -0.19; 298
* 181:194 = -0.01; 241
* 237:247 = -0.01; 249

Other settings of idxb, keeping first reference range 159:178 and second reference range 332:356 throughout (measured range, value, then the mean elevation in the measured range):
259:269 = -0.01 km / 252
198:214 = -1.25 km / 265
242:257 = 0.13 km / 248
